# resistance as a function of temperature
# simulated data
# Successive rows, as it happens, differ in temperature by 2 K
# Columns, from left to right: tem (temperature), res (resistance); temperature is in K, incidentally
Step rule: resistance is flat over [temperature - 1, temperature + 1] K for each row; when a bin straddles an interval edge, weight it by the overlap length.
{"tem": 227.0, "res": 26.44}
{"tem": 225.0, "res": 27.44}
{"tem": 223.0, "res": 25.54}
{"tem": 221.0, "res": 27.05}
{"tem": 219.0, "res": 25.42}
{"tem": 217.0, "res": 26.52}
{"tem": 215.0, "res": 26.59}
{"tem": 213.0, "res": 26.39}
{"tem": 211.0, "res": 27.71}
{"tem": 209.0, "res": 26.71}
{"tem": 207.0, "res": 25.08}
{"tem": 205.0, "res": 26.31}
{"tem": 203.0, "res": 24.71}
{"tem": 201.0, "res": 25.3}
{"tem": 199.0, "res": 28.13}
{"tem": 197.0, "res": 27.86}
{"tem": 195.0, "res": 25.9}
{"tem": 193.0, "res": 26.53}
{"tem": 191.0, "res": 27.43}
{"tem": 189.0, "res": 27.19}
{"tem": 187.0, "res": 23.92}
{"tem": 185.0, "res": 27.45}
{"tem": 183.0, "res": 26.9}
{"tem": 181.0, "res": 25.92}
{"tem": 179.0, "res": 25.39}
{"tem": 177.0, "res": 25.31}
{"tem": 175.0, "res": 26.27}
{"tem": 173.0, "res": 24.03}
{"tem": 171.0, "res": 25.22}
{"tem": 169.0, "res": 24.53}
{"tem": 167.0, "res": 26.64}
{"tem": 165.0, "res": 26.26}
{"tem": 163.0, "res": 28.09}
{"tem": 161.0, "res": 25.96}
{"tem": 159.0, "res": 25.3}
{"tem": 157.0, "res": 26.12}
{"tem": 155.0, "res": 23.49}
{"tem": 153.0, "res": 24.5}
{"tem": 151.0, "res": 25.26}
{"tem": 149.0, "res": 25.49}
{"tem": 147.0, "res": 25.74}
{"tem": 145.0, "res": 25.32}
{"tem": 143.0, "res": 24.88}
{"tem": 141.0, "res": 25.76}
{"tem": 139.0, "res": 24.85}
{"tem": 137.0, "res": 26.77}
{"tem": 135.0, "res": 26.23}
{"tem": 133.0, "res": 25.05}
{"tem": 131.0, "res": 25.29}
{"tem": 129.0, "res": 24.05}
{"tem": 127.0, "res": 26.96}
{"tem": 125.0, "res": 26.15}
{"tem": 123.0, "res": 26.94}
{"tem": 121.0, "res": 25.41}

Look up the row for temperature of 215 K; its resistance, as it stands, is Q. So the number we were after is 26.59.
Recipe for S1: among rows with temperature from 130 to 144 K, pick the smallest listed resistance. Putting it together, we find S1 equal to 24.85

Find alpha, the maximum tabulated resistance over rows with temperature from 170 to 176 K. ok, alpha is 26.27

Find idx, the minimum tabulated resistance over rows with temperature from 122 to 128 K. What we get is 26.15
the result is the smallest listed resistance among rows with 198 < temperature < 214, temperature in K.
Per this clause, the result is 24.71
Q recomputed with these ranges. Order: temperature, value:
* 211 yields 27.71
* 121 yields 25.41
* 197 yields 27.86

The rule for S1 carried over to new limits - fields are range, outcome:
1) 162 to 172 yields 24.53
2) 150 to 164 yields 23.49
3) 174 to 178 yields 25.31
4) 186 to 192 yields 23.92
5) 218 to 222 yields 25.42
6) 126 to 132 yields 24.05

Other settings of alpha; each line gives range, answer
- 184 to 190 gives 27.45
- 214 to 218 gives 26.59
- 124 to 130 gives 26.96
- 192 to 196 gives 26.53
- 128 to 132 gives 25.29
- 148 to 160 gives 26.12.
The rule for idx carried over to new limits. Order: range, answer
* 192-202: 25.3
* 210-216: 26.39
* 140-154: 24.5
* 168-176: 24.03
